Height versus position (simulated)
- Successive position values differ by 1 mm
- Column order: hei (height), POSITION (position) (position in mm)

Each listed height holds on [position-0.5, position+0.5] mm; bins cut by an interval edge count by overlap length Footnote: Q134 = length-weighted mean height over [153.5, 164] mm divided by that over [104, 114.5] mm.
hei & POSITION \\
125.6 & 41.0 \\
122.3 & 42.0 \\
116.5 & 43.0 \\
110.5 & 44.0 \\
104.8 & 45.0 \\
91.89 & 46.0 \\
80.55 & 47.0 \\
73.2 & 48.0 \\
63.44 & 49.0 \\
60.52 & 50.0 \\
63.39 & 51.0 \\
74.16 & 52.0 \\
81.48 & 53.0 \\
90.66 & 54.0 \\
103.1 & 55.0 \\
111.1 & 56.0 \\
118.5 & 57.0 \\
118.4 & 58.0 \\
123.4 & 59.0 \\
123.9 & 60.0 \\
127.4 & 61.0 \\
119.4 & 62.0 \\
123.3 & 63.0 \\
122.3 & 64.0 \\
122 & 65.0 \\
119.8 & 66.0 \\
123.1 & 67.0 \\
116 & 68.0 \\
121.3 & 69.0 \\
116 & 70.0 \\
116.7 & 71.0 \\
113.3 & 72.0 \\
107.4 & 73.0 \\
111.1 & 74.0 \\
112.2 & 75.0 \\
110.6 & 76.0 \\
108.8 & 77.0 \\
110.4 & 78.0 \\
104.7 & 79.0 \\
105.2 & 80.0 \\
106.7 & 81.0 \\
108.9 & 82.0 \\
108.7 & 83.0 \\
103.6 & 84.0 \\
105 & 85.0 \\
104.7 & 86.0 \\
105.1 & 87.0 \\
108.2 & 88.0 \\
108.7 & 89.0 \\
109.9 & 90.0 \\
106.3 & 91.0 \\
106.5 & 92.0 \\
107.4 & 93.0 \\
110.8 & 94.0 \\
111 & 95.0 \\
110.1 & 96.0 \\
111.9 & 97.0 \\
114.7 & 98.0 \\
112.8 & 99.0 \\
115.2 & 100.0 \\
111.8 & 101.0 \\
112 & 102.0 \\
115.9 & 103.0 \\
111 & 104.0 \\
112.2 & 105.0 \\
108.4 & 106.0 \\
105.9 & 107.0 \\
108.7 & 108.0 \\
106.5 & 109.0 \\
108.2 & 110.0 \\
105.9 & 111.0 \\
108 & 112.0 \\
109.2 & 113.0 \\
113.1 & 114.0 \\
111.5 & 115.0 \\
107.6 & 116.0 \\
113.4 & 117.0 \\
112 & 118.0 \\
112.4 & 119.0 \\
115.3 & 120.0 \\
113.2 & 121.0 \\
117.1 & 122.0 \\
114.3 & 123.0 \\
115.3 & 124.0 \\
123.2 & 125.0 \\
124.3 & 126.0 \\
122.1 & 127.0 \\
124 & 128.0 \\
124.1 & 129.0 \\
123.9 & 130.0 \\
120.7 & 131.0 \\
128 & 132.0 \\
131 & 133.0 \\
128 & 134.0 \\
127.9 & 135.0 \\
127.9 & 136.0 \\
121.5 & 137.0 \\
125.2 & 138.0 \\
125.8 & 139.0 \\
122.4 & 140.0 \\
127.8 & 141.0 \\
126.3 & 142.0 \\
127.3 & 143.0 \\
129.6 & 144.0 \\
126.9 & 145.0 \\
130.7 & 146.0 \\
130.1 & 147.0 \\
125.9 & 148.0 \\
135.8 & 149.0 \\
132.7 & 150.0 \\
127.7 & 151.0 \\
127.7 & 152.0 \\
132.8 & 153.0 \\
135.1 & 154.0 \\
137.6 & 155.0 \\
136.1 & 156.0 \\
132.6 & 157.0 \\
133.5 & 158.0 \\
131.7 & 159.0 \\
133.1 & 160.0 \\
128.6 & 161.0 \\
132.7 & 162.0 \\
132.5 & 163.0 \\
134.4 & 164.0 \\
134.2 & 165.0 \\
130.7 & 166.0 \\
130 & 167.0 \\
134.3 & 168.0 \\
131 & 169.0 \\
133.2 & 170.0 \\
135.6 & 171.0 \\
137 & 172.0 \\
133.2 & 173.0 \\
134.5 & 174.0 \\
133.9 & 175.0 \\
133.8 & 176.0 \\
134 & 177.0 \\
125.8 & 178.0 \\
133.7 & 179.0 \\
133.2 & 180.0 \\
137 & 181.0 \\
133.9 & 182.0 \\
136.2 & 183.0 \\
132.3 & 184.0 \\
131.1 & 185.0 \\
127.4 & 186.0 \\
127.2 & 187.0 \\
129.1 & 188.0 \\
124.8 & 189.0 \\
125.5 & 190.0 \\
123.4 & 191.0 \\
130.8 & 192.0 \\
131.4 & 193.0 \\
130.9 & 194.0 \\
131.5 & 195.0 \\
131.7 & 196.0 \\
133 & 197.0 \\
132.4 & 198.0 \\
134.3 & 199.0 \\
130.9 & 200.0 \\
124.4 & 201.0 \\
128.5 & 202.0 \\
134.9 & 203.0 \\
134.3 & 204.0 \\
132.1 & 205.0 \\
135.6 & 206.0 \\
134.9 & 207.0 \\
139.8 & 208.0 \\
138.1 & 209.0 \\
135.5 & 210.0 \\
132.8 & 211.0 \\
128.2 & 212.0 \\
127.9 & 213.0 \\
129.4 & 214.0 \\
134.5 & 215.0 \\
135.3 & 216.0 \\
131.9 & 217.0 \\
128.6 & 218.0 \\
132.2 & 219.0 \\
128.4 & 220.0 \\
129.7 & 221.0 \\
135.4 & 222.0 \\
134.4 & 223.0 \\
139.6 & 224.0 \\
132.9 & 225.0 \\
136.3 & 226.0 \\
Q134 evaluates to 1.23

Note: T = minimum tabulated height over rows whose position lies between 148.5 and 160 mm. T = 127.7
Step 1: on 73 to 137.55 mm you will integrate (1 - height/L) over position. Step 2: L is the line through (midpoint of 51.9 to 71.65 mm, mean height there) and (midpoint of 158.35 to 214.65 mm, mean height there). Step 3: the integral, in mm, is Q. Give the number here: 4.1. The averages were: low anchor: 114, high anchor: 132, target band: 113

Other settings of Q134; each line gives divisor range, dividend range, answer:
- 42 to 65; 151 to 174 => 1.32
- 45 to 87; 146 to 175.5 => 1.26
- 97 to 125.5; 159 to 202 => 1.18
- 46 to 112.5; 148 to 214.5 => 1.23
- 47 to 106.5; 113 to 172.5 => 1.17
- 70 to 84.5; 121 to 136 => 1.12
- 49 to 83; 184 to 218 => 1.21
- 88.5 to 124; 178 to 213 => 1.19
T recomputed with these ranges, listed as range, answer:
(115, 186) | 107.6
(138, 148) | 122.4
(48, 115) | 60.52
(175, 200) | 123.4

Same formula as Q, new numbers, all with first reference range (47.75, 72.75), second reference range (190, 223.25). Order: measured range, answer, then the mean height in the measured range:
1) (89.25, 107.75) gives 0.36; 111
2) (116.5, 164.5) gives -2.37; 126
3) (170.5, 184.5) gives -0.78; 134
